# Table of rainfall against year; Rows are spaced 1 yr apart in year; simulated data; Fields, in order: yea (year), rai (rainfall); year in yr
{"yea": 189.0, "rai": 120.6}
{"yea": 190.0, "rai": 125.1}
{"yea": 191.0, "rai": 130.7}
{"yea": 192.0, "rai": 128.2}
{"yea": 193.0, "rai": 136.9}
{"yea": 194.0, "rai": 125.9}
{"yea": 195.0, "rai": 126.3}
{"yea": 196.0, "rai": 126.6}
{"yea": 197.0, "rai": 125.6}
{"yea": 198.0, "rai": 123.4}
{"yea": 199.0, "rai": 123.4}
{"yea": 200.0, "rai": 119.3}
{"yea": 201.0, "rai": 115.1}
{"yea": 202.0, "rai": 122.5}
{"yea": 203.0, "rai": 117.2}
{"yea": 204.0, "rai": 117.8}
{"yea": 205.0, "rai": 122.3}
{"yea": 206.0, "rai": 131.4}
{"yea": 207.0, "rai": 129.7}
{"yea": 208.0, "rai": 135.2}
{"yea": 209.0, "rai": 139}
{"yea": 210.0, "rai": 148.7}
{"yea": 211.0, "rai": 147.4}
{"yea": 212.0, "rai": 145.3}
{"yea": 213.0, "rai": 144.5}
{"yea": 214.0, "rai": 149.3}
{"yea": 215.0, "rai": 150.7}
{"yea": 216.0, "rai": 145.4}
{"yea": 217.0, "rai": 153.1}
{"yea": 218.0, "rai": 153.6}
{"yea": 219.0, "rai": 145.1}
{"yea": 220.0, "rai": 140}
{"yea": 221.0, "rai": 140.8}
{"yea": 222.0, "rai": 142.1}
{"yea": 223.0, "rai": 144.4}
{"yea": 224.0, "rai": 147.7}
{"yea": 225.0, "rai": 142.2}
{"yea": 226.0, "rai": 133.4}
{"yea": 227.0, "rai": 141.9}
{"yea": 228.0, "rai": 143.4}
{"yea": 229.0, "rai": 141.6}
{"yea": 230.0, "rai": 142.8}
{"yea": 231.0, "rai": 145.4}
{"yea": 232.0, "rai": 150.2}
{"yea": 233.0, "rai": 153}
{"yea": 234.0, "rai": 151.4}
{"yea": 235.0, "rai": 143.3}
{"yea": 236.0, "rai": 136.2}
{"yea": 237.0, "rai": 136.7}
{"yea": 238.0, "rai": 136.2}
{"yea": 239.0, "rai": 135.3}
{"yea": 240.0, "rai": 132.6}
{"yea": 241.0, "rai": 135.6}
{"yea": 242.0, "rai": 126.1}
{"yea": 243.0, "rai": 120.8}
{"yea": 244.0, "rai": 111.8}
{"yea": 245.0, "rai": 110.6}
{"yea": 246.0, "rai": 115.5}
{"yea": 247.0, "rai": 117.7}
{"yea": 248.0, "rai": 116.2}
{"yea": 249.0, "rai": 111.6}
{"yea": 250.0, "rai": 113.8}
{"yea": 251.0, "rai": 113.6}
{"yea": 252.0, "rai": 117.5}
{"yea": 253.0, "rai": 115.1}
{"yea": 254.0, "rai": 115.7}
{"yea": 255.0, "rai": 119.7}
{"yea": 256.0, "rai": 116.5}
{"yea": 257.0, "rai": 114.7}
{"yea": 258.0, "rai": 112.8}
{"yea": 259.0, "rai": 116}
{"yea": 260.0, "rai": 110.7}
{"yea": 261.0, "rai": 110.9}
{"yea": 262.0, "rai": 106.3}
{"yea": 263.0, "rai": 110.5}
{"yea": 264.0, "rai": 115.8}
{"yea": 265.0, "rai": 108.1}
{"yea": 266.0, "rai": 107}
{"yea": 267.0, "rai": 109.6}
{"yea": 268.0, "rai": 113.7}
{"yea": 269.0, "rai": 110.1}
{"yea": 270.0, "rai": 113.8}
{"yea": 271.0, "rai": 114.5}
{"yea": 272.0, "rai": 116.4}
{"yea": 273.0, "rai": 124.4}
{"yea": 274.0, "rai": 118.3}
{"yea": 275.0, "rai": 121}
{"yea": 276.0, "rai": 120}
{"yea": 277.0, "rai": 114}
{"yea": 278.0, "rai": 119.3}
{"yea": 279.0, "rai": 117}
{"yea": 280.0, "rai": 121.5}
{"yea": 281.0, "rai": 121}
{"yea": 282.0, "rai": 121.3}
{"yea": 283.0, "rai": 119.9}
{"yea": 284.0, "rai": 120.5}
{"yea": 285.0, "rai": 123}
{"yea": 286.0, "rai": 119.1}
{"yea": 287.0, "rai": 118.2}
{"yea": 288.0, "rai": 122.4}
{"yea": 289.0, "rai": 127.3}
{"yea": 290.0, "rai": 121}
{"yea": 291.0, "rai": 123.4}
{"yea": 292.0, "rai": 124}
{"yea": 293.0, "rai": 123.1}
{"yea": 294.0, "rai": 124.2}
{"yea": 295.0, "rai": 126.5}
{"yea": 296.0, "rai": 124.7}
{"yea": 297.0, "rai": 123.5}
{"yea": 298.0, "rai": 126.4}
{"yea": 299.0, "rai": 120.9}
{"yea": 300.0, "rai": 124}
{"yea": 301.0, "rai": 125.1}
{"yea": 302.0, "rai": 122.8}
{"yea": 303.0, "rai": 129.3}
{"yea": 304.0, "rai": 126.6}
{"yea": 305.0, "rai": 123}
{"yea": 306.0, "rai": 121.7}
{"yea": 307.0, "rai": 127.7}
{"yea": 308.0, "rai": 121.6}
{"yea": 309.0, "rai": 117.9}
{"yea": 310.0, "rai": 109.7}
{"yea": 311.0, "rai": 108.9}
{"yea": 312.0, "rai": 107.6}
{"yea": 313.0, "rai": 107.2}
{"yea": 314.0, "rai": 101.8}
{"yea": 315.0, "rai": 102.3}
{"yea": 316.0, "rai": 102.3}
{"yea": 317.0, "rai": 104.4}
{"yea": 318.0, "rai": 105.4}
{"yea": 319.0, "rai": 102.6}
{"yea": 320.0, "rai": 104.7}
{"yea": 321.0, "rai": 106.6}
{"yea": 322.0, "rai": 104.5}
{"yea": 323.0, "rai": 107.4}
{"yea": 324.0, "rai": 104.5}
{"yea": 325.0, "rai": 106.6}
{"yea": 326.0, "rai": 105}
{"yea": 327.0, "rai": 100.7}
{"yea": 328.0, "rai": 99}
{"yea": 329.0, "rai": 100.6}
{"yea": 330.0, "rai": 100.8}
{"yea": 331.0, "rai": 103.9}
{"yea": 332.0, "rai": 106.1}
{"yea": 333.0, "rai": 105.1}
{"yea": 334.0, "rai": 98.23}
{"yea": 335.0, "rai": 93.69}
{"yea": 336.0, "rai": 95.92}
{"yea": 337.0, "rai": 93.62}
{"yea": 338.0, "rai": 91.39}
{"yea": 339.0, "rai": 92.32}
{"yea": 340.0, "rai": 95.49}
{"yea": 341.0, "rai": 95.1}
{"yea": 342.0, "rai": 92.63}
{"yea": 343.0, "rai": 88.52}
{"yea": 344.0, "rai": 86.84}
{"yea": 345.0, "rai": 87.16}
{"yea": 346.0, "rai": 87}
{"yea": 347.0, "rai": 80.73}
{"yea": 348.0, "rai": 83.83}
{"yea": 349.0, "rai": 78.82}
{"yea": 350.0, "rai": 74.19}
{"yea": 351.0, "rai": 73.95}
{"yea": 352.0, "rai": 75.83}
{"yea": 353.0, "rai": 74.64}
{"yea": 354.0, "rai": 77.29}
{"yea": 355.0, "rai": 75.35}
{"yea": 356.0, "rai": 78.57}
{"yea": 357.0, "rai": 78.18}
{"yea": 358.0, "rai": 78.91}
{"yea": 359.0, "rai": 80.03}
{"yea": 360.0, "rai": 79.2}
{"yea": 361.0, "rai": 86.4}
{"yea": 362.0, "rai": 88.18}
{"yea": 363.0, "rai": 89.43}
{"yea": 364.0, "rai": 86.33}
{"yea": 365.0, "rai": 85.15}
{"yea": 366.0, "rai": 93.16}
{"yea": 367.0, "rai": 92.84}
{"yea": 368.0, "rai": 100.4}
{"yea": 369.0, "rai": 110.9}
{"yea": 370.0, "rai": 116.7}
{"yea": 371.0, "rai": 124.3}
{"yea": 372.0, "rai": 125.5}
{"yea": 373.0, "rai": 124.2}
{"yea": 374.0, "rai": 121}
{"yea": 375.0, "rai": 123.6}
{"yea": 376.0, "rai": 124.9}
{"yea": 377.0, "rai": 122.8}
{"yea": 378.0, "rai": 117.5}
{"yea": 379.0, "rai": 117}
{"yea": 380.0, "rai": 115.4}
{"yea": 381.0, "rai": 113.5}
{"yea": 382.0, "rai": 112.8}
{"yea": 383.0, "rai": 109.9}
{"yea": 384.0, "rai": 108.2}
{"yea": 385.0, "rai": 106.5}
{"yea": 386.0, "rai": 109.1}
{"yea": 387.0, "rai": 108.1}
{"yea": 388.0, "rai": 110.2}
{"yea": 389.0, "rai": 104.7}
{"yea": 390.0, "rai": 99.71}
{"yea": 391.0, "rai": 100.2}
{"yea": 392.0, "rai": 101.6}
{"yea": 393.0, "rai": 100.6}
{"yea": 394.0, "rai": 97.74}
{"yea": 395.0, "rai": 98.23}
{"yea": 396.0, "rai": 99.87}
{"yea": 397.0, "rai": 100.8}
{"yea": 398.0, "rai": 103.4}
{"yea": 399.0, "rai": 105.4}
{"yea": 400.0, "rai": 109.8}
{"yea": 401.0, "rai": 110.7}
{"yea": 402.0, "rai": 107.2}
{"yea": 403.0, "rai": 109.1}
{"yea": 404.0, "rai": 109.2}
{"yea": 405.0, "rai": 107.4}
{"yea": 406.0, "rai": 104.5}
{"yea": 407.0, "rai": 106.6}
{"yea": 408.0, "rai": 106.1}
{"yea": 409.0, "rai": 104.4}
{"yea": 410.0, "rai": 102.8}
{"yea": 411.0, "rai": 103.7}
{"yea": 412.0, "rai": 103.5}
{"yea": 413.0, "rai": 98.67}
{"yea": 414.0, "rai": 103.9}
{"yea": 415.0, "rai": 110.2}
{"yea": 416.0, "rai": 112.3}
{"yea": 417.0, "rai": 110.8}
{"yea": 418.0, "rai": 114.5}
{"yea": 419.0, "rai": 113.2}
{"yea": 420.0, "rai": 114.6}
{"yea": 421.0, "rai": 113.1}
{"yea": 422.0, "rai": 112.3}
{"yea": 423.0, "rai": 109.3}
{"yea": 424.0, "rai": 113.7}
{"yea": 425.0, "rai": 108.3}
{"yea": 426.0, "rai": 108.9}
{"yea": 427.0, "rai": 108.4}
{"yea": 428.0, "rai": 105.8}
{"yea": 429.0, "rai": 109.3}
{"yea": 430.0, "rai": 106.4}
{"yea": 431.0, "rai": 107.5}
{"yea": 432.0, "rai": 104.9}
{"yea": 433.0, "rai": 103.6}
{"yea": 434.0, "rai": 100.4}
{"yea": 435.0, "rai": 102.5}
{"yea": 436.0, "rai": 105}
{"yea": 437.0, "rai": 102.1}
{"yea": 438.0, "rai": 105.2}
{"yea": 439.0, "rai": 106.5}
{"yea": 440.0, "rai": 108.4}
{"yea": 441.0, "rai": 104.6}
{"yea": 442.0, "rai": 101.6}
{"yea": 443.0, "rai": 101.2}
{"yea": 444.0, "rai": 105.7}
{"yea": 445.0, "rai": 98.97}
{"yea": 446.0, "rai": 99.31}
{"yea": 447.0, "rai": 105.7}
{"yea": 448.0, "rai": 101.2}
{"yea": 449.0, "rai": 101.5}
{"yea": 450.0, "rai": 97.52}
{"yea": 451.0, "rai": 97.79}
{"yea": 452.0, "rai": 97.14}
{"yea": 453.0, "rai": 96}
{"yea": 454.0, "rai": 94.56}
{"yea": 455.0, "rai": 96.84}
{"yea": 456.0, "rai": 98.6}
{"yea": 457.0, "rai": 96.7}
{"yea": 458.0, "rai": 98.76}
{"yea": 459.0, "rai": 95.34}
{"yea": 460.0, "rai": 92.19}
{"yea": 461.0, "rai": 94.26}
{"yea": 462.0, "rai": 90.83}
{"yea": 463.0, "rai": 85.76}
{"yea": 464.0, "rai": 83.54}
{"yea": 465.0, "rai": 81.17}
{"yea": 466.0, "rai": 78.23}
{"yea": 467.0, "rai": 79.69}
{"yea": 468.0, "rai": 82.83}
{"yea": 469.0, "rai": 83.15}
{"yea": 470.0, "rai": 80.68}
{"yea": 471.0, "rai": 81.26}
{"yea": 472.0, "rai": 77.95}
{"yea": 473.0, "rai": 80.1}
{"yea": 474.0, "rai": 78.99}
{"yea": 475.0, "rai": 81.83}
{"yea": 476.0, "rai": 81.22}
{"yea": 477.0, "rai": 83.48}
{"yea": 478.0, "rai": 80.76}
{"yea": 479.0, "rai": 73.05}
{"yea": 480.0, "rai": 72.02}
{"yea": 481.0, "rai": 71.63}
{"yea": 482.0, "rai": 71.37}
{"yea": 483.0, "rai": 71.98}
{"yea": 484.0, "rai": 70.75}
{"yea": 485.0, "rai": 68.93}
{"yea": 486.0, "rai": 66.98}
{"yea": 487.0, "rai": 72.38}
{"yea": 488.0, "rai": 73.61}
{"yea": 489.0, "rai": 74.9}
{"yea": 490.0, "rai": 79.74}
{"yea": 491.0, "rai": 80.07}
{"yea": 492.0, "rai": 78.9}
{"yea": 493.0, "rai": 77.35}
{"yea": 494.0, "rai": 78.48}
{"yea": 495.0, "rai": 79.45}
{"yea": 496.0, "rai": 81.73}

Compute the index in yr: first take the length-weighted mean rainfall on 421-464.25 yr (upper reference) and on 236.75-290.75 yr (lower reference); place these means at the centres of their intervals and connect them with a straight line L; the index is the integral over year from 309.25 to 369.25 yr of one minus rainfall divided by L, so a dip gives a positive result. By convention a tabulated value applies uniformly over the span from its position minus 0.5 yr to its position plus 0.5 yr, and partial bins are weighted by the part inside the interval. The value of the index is 9.4 yr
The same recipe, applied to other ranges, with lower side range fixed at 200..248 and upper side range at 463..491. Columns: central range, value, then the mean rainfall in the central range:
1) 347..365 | 4.3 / 80.1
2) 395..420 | -3.5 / 107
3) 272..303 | -0.1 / 122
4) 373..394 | -2.6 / 111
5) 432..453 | -4.1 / 102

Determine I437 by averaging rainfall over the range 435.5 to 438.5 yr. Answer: 104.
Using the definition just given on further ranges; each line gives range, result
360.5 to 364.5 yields 87.6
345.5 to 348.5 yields 83.9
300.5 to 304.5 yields 126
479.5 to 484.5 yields 71.5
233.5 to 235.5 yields 147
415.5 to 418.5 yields 113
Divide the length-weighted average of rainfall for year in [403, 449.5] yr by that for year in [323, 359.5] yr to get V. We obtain 1.18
